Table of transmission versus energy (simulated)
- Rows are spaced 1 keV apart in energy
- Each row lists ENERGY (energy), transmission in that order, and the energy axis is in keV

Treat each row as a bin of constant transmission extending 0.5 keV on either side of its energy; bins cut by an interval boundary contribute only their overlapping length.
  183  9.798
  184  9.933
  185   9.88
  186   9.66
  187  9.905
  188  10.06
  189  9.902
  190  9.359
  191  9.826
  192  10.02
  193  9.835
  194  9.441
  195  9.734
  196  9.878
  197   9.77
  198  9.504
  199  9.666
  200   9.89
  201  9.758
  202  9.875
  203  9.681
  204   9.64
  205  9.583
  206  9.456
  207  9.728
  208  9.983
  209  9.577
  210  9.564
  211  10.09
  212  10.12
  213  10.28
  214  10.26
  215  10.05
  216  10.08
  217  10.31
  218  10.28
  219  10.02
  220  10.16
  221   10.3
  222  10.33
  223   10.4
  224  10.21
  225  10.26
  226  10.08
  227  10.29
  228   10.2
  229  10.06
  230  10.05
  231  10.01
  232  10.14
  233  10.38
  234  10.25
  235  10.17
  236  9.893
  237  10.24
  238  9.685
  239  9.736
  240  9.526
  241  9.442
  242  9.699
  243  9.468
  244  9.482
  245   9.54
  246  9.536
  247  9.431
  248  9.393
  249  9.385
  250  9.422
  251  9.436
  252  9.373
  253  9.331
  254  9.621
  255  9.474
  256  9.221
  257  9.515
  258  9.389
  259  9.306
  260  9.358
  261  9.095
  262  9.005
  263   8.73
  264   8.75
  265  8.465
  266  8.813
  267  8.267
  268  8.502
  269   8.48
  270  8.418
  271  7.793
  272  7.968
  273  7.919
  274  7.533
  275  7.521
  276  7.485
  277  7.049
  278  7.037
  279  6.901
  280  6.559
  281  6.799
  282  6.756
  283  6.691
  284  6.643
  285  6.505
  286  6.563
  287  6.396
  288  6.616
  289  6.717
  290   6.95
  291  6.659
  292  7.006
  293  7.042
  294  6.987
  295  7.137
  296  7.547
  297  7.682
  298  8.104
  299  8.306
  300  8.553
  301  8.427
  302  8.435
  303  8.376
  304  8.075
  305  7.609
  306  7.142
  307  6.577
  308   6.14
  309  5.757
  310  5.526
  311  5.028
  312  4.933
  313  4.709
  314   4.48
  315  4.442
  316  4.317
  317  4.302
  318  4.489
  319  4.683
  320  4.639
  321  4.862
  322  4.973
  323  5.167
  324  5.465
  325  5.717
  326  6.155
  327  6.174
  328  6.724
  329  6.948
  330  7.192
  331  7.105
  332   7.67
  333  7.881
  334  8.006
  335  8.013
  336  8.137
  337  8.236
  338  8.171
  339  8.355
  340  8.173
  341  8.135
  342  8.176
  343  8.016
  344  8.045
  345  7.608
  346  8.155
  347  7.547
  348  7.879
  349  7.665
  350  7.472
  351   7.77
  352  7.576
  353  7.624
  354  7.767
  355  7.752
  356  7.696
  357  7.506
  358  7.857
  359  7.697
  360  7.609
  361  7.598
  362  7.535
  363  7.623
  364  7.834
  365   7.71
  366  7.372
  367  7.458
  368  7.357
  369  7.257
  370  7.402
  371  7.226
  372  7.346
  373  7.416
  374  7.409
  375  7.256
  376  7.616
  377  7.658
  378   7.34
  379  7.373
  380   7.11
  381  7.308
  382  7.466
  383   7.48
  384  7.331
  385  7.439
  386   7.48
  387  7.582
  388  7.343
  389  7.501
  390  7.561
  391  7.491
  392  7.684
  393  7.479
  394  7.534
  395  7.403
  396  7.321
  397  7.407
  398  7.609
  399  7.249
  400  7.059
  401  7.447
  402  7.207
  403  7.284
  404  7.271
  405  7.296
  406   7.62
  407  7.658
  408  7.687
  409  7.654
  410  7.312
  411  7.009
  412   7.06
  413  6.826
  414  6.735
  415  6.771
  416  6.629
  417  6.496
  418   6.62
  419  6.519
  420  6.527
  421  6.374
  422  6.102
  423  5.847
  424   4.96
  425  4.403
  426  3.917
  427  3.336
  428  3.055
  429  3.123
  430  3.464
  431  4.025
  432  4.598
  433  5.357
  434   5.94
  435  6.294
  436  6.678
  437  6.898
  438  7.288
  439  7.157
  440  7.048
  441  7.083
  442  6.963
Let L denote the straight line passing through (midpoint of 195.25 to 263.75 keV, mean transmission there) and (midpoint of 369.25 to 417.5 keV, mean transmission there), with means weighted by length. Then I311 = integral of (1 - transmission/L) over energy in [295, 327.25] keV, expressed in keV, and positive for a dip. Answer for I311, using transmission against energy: 9.1 keV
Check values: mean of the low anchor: 9.78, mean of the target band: 6.16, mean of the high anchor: 7.33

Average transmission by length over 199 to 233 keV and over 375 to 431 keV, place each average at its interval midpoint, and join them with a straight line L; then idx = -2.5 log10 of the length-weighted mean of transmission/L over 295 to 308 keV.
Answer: 0.096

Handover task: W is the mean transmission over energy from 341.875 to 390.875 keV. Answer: 7.56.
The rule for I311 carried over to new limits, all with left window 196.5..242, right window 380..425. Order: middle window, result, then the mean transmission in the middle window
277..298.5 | 4.8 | 6.92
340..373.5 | 0.7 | 7.66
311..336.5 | 7.5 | 5.87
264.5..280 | 2.2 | 7.83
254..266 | 0.3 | 9.13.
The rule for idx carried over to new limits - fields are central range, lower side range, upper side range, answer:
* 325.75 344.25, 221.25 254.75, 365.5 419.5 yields 0.079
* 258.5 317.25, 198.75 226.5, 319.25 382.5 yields 0.188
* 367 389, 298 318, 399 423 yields -0.093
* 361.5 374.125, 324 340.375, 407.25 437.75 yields -0.108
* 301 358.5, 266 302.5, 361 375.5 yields 0.090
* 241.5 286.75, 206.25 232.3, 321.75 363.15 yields 0.091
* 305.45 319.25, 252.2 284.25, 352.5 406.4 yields 0.458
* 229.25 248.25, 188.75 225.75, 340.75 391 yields -0.039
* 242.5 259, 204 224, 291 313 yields -0.076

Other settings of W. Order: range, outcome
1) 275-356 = 6.9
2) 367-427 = 7.05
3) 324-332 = 6.57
